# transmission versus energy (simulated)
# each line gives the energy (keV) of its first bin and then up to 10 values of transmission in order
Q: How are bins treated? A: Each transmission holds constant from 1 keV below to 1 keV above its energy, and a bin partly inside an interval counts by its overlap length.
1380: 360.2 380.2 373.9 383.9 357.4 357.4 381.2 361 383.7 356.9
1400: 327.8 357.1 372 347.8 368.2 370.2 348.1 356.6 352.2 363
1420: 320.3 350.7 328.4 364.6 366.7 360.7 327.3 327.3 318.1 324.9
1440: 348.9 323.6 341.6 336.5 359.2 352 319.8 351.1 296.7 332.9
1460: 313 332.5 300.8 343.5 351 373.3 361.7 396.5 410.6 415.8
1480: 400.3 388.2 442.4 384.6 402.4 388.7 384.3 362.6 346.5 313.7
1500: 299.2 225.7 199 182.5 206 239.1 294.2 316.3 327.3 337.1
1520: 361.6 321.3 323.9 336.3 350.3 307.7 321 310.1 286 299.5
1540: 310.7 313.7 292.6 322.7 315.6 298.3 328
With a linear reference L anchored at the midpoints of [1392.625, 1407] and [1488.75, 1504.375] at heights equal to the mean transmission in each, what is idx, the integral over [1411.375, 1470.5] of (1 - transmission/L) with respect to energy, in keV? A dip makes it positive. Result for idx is 0.6 keV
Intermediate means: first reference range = 359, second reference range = 321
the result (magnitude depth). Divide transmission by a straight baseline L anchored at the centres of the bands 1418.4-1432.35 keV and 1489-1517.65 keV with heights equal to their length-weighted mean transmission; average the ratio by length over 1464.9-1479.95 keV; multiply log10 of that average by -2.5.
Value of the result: -0.21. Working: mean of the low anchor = 347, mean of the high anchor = 293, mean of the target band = 380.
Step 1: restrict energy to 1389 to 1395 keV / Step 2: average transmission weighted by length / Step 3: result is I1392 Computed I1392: 367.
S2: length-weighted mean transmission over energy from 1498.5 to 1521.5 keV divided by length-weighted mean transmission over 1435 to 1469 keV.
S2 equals 0.8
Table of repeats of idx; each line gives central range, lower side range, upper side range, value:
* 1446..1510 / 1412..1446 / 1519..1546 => -1.4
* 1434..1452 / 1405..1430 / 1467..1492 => 1.6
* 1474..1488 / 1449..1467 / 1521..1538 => -3.5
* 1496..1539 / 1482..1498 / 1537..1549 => 6.0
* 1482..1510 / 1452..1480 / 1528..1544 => 1.4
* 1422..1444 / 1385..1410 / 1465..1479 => 1.8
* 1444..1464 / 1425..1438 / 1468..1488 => 2.0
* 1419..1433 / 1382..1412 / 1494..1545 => 0.1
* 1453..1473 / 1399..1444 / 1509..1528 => -0.1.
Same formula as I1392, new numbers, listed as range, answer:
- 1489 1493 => 386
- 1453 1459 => 327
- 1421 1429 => 353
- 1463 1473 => 346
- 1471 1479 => 396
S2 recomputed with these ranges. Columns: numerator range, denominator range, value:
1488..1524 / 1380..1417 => 0.84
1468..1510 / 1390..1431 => 0.96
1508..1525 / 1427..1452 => 0.91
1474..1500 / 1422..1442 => 1.13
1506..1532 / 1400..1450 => 0.88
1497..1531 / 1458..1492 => 0.78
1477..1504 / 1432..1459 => 1.08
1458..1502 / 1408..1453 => 1.06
